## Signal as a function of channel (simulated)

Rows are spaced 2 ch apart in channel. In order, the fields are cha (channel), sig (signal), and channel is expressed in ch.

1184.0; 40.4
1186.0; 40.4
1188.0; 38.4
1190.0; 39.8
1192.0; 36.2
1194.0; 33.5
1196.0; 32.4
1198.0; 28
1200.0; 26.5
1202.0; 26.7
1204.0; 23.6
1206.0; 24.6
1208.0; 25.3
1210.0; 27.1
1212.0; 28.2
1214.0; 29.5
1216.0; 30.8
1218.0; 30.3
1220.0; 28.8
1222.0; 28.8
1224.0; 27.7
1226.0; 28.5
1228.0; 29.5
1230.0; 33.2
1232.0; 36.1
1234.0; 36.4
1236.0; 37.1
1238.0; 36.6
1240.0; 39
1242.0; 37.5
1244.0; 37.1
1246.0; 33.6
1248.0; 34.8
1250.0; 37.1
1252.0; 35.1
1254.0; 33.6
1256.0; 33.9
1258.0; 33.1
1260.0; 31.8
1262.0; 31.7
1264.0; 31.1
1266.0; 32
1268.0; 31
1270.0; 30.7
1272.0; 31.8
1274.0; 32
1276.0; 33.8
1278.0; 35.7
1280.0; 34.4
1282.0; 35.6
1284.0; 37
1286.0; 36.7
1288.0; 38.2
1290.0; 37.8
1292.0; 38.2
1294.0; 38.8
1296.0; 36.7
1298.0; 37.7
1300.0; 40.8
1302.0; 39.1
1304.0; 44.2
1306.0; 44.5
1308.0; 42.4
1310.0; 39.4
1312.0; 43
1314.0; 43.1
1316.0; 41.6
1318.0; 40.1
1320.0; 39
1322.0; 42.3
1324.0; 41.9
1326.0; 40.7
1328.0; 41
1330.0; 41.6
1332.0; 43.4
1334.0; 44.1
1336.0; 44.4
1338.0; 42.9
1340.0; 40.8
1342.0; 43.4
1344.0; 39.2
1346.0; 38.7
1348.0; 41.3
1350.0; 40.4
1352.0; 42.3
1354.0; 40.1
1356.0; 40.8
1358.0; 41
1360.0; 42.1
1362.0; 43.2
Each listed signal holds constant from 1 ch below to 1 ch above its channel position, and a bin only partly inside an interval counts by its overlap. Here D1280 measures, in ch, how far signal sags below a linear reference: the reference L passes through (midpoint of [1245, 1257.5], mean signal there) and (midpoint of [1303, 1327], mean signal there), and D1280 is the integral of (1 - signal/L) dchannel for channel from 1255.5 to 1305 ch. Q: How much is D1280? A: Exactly 3.4 ch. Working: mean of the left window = 34.6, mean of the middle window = 35.4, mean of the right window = 41.9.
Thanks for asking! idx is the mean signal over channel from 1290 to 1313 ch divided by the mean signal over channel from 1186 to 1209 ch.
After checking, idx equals 1.31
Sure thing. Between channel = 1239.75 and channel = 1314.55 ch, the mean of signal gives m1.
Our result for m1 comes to 36.4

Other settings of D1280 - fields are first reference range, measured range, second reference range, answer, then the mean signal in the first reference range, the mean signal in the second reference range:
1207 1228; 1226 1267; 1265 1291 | -4.1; 28.5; 34.4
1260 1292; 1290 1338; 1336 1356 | -4.2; 34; 41.2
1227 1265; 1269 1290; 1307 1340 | 1.7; 34.6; 41.9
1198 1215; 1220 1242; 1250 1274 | -3.0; 26.5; 32.5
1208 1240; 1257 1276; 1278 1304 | 1.9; 31.3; 37.8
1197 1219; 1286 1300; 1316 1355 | -0.5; 27.3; 41.5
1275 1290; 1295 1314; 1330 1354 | -1.4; 36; 41.8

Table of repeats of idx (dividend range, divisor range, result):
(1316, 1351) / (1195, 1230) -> 1.47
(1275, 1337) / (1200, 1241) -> 1.32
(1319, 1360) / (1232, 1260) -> 1.16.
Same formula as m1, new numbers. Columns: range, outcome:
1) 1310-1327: 41.3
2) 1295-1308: 40.6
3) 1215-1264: 33.4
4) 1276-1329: 39.5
